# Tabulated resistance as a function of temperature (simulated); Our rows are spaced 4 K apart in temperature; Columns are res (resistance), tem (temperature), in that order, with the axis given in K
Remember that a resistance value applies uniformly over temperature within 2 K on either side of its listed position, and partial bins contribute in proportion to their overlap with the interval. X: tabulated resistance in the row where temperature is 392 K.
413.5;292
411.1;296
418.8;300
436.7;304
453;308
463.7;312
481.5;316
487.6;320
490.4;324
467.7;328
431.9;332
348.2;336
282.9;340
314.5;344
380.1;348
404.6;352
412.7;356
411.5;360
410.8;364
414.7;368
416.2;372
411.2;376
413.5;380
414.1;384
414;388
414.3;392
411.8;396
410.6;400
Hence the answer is 414.3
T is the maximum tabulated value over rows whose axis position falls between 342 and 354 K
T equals 404.6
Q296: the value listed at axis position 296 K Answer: 411.1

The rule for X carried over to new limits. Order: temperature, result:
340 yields 282.9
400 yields 410.6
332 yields 431.9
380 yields 413.5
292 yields 413.5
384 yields 414.1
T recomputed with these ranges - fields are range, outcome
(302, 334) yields 490.4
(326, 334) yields 467.7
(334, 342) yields 348.2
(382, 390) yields 414.1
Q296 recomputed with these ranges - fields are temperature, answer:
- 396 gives 411.8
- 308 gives 453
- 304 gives 436.7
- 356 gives 412.7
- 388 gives 414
